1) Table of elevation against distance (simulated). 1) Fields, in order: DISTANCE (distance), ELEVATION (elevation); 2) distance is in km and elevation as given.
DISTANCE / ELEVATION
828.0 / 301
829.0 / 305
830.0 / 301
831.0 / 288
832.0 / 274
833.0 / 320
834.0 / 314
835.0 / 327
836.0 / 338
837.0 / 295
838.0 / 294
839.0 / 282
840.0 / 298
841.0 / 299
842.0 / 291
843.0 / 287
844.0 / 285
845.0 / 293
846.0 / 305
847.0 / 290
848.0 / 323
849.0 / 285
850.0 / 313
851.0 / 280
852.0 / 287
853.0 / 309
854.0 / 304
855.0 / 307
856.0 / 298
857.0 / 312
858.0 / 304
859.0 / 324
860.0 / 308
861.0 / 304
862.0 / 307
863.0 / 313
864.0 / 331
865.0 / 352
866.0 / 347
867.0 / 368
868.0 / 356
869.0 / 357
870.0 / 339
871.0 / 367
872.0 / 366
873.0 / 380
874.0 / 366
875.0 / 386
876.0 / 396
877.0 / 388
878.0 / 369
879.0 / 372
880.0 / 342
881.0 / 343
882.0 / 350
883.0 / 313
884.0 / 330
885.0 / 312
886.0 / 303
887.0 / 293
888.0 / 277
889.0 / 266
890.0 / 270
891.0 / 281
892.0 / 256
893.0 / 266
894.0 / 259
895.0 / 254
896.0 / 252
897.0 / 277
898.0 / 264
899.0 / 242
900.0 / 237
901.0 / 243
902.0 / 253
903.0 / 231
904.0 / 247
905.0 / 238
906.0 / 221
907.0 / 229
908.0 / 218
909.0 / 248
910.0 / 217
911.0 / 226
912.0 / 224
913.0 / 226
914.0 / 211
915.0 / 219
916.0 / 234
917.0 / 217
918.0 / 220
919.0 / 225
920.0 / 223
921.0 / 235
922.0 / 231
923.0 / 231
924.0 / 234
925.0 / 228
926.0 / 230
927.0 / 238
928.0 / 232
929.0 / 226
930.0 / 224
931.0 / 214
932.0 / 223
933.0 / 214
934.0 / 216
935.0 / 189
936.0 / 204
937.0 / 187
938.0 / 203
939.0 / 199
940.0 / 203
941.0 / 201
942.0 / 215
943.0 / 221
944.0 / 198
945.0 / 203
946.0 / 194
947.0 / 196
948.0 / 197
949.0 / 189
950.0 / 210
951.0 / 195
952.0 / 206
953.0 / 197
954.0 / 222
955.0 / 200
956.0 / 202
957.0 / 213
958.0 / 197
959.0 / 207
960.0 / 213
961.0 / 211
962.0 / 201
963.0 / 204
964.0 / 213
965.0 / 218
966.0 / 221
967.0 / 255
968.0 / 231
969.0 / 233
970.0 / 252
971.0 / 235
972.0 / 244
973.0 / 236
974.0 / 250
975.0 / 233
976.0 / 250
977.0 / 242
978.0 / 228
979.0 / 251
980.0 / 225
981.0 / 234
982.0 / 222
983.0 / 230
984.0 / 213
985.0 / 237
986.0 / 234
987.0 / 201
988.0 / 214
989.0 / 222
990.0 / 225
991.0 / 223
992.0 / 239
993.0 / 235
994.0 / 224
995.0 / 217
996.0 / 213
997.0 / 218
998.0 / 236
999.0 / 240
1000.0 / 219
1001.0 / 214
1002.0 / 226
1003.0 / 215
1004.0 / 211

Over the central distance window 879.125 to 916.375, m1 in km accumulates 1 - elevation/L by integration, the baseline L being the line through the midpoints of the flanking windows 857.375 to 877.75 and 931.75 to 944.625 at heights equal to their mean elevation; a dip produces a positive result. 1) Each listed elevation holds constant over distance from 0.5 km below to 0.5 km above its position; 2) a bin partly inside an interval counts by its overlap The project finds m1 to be 3.31 km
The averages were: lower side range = 348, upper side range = 205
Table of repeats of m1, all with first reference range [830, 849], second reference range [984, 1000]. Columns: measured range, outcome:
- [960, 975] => 0.5 km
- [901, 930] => 3.7 km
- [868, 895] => -4.7 km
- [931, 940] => 1.7 km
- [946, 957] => 1.9 km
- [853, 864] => -0.7 km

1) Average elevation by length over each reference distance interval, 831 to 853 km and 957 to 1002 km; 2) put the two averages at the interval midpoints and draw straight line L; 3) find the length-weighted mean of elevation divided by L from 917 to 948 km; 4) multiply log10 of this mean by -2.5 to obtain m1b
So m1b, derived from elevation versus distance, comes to 0.17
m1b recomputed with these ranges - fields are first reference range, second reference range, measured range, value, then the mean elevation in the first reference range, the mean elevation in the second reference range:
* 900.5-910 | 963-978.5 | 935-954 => 0.17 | 235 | 235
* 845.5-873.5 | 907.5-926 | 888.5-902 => 0.02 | 323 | 226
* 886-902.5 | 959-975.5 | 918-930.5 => 0.09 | 263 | 227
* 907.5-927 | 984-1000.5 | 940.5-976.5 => 0.05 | 226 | 224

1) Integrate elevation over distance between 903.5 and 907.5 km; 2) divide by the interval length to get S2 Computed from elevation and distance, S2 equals 234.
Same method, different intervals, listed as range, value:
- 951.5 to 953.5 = 202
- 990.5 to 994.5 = 230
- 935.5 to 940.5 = 199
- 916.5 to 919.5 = 221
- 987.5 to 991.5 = 221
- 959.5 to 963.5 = 207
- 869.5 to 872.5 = 357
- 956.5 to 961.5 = 208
